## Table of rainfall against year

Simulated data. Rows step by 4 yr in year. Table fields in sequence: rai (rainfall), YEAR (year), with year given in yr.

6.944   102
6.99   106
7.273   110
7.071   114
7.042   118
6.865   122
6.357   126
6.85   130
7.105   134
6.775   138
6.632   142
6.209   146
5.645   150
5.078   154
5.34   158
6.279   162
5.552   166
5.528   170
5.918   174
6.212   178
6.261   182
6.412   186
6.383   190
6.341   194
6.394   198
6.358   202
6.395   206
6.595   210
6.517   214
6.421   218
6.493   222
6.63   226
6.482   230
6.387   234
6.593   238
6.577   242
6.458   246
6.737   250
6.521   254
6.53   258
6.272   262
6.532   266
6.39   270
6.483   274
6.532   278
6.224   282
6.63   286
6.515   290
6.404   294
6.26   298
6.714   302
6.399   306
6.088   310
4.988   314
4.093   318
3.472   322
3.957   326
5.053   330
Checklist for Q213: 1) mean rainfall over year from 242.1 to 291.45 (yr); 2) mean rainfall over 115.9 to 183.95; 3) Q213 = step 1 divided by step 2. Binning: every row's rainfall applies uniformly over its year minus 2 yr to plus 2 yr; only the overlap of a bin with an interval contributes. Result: 1.04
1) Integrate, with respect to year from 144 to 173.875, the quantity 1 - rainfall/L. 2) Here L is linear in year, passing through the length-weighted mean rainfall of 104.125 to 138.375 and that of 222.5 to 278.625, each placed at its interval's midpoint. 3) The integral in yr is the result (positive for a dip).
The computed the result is 5.0 yr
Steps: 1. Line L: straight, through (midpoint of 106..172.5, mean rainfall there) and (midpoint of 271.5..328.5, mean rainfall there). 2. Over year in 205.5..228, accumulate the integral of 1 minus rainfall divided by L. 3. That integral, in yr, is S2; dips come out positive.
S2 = -1.6 yr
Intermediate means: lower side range 6.37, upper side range 5.77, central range 6.52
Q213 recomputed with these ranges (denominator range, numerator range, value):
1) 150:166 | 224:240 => 1.17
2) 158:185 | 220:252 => 1.10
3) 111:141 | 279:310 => 0.94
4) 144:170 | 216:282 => 1.14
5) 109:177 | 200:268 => 1.03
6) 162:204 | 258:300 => 1.05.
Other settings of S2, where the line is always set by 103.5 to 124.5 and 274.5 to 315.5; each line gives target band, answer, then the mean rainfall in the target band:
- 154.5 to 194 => 4.7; 5.97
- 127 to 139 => 0.1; 6.88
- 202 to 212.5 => 0.3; 6.47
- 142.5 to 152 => 1.2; 6.04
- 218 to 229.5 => 0.1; 6.53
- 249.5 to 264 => -0.1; 6.49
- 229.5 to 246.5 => 0.1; 6.5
